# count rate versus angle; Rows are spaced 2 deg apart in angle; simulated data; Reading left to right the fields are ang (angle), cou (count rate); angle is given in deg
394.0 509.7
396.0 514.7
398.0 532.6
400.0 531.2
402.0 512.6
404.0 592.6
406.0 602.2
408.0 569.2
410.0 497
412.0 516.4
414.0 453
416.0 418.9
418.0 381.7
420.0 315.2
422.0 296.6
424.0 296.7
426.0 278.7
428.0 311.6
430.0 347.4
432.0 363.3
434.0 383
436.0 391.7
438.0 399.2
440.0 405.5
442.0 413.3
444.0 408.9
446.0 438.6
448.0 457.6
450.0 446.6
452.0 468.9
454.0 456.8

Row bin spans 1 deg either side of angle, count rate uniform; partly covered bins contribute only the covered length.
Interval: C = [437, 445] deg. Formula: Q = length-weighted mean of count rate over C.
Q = 407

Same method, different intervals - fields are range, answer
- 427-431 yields 330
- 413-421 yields 392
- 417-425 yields 323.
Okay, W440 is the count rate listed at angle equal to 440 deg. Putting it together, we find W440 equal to 405.5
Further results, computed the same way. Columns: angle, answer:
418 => 381.7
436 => 391.7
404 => 592.6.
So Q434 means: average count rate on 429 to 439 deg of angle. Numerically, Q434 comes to 377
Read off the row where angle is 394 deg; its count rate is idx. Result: 509.7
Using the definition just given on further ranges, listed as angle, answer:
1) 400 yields 531.2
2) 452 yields 468.9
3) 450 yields 446.6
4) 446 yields 438.6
